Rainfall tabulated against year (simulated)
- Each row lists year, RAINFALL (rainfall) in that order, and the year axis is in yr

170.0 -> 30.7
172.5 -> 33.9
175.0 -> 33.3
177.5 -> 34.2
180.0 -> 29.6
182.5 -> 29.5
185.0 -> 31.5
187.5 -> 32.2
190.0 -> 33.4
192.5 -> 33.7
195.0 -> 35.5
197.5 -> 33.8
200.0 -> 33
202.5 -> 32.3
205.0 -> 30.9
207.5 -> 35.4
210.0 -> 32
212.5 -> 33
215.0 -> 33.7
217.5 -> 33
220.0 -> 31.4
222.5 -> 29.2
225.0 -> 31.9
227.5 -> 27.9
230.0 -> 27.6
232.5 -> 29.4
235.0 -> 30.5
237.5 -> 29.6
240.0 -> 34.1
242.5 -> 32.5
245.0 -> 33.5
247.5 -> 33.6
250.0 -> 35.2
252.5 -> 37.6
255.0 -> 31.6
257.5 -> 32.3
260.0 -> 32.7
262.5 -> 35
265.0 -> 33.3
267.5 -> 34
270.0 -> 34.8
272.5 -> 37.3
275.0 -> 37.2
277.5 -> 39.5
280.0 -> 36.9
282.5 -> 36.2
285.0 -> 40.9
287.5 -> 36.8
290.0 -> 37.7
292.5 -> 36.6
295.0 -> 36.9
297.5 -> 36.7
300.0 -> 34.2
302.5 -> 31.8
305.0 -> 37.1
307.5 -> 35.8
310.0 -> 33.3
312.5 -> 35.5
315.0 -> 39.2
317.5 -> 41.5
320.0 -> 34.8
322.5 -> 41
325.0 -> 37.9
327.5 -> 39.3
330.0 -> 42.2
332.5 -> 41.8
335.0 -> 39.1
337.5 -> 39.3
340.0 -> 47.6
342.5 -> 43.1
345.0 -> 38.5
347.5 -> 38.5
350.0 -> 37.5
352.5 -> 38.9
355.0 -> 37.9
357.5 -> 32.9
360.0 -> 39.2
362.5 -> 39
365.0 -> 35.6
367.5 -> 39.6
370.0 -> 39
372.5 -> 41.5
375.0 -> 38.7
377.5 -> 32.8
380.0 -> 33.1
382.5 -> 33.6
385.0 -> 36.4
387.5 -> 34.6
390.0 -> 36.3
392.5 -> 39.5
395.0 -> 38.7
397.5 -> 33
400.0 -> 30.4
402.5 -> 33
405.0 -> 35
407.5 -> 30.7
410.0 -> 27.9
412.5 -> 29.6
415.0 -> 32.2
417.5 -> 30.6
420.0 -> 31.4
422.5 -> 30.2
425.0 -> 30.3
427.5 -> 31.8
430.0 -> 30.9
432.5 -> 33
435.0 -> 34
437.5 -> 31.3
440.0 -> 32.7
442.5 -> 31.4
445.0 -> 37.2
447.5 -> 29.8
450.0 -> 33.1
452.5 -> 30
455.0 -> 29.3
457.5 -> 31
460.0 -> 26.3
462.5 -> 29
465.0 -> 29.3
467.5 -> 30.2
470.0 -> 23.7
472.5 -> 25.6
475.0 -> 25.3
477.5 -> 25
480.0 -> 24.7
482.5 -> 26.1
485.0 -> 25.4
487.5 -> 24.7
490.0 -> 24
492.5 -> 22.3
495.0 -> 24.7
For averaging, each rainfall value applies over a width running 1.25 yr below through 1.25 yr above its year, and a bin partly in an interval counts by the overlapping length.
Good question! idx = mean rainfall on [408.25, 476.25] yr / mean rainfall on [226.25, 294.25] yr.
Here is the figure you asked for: 0.88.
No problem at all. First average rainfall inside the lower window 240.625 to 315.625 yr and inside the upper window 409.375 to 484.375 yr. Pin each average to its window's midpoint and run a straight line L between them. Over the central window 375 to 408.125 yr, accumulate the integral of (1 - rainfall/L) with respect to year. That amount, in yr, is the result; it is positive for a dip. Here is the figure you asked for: -3.1 yr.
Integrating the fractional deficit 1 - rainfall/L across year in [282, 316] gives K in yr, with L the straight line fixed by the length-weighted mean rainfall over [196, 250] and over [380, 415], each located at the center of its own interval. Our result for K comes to -3.8 yr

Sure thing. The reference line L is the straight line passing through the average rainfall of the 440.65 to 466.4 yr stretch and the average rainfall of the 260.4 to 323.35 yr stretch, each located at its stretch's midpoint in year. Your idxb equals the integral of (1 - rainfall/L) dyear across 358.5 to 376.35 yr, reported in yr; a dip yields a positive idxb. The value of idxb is -2.7 yr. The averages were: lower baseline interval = 36.5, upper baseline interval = 30.7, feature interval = 38.8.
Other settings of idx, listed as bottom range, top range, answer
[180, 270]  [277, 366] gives 1.17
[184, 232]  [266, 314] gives 1.13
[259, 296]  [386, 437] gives 0.90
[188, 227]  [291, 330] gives 1.13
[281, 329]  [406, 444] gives 0.84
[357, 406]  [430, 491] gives 0.80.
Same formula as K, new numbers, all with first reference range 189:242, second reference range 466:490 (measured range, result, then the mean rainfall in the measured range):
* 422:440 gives -3.4 yr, 31.8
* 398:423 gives -3.6 yr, 31.2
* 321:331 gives -3.6 yr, 39.9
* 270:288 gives -4.3 yr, 37.7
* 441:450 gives -2.2 yr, 32.8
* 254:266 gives -0.8 yr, 33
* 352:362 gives -3.1 yr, 37.2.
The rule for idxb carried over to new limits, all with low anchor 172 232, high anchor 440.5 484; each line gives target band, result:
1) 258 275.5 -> -1.9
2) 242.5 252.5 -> -0.9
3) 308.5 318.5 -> -2.2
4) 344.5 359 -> -3.5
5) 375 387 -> -1.9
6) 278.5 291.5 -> -2.8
